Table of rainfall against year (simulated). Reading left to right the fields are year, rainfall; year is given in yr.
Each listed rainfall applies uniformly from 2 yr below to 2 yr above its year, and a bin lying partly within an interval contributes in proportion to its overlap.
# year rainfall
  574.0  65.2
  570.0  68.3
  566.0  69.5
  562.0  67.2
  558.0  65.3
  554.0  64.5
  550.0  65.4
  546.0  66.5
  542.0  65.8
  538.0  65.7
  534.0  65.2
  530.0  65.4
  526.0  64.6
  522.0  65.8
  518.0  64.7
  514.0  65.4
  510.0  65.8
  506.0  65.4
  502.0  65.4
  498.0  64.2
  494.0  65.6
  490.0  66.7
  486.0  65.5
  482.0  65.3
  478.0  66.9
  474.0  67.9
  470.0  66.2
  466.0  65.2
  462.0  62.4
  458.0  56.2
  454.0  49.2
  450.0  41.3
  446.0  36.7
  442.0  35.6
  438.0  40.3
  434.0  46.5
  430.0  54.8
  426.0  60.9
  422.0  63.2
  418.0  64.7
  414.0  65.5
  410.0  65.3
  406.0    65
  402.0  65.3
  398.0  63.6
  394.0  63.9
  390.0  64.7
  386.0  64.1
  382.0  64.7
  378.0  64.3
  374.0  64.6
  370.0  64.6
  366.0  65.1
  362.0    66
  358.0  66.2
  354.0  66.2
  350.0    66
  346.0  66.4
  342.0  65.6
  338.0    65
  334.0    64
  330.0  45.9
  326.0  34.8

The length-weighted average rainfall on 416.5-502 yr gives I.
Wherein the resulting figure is 57.5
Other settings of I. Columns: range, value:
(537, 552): 65.9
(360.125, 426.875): 64.5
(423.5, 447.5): 46.4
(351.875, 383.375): 65.2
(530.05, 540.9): 65.5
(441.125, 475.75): 53.9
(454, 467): 59.1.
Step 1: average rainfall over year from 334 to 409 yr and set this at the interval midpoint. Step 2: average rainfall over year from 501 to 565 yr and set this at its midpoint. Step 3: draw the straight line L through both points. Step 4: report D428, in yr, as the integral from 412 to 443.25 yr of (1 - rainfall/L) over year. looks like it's 5.2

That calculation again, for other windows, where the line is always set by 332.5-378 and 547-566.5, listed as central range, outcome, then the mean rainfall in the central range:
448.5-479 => 2.9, 59.5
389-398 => 0.2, 64.1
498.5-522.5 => 0.2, 65.3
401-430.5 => 1.0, 63.4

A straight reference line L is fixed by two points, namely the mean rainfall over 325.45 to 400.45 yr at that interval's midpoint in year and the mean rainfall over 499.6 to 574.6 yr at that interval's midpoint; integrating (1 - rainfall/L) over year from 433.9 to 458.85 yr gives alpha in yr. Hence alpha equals 8.32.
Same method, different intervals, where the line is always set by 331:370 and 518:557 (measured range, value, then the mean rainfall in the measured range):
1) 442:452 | 4.13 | 38.3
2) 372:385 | 0.12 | 64.5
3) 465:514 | -0.40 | 65.8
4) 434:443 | 3.46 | 40.1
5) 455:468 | 0.98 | 60.3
